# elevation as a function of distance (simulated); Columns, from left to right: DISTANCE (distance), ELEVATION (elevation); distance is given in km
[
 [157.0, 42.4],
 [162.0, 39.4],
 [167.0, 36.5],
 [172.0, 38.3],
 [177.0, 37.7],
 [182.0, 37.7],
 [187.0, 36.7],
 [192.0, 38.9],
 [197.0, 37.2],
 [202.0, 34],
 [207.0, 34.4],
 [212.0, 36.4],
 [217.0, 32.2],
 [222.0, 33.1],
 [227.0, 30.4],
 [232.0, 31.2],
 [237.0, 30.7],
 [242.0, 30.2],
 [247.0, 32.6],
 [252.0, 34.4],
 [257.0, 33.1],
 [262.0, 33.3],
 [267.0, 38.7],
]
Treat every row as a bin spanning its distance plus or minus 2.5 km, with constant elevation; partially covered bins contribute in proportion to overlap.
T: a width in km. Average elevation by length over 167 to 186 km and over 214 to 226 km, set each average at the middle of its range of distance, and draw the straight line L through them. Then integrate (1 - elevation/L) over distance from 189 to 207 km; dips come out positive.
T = -0.7 km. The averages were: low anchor 37.6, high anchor 32.5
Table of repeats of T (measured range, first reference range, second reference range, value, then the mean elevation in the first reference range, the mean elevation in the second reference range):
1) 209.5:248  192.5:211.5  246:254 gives 2.8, 35.7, 33.6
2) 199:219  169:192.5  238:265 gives 0.8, 37.7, 32.7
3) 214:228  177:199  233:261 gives 1.0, 37.6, 32.2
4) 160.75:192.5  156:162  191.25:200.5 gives 1.3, 41.1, 37.5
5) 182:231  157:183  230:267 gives 1.2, 38.4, 32.7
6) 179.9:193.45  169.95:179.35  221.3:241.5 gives -0.4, 38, 31.1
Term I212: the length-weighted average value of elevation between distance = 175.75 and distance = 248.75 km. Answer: 34.2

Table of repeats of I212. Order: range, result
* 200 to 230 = 33.4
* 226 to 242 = 30.7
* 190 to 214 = 36.1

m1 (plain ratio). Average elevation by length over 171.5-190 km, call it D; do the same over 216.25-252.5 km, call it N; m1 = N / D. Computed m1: 0.8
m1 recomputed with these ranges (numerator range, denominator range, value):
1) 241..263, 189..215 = 0.91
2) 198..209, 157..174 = 0.89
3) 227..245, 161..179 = 0.81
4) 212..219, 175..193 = 0.89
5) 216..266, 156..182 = 0.84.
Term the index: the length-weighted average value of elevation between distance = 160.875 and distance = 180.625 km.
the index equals 37.9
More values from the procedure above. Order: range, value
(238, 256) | 32.3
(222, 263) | 32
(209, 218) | 34.7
